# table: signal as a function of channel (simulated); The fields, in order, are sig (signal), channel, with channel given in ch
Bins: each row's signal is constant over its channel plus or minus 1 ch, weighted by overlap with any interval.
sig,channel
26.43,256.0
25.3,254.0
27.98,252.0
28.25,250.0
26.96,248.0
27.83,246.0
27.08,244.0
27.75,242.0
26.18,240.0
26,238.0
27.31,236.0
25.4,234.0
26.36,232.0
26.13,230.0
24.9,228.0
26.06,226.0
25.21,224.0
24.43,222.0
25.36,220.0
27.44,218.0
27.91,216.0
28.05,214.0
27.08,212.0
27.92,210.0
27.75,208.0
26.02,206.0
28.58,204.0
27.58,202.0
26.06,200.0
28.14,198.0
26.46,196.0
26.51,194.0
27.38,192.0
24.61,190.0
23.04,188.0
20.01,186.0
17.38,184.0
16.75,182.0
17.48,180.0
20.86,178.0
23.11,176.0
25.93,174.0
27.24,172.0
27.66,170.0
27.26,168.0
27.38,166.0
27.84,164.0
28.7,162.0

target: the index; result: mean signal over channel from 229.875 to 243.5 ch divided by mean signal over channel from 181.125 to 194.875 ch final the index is 1.19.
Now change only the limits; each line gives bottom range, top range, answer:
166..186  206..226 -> 1.18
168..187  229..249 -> 1.21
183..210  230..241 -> 1.03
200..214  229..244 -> 0.97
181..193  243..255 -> 1.26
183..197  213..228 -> 1.11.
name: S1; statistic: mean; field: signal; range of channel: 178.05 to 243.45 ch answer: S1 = 25.4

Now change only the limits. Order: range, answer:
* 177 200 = 22.8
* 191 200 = 27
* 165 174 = 27.2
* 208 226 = 26.7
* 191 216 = 27.3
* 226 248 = 26.5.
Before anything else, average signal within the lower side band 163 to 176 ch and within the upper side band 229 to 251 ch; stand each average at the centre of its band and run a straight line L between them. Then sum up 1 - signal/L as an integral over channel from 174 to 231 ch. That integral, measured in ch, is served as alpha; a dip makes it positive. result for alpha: 4.07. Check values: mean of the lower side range 26.9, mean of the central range 25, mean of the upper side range 26.8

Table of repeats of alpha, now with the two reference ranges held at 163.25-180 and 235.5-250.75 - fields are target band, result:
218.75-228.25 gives 0.5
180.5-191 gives 2.3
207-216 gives -0.5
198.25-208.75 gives -0.4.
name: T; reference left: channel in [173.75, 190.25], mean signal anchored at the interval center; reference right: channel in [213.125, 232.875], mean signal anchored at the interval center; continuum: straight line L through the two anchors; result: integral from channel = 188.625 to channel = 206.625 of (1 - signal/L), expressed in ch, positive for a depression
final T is -3.2 ch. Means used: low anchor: 20.6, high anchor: 26.2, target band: 26.8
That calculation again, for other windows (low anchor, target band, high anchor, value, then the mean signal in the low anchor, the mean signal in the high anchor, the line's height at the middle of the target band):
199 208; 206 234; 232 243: 0.4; 27.1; 26.5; 26.8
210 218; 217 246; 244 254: 1.5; 27.7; 27.4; 27.6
